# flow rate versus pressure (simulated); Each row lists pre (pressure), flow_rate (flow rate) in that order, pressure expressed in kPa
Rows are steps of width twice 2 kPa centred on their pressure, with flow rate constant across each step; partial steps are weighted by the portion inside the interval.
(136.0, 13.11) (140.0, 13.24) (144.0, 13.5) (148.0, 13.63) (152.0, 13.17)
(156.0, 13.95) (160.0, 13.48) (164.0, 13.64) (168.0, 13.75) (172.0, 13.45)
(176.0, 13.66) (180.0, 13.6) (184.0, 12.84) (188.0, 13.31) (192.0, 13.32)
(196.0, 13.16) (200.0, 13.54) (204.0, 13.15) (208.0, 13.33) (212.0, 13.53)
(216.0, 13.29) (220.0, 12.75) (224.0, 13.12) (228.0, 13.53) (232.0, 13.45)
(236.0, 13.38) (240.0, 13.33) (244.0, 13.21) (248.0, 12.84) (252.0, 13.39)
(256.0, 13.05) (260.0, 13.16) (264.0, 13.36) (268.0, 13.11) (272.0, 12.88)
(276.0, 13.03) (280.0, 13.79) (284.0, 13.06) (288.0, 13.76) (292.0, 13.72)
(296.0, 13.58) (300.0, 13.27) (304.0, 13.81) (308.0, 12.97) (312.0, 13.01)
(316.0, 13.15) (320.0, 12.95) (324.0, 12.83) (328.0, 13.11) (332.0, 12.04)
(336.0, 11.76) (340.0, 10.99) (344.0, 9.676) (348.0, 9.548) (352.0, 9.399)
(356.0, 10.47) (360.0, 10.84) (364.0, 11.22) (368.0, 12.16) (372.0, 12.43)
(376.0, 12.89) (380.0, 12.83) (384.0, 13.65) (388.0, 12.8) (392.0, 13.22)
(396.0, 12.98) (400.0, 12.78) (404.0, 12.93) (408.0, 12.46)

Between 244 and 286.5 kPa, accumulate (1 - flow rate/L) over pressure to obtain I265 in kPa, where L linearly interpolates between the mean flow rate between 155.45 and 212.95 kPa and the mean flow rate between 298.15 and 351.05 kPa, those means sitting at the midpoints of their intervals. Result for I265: -1.6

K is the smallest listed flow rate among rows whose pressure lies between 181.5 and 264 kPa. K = 12.75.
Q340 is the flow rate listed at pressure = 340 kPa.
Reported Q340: 10.99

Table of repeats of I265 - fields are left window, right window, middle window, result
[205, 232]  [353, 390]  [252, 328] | -3.2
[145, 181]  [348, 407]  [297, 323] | -1.3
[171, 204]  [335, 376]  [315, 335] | -2.4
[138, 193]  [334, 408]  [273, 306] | -2.7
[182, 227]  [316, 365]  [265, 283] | -1.4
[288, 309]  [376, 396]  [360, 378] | 1.6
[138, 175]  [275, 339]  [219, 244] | 0.1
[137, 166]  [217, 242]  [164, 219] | 0.0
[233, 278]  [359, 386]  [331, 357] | 4.2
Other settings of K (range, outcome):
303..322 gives 12.95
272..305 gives 12.88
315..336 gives 11.76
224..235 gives 13.12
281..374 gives 9.399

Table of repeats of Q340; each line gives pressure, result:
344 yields 9.676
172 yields 13.45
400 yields 12.78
